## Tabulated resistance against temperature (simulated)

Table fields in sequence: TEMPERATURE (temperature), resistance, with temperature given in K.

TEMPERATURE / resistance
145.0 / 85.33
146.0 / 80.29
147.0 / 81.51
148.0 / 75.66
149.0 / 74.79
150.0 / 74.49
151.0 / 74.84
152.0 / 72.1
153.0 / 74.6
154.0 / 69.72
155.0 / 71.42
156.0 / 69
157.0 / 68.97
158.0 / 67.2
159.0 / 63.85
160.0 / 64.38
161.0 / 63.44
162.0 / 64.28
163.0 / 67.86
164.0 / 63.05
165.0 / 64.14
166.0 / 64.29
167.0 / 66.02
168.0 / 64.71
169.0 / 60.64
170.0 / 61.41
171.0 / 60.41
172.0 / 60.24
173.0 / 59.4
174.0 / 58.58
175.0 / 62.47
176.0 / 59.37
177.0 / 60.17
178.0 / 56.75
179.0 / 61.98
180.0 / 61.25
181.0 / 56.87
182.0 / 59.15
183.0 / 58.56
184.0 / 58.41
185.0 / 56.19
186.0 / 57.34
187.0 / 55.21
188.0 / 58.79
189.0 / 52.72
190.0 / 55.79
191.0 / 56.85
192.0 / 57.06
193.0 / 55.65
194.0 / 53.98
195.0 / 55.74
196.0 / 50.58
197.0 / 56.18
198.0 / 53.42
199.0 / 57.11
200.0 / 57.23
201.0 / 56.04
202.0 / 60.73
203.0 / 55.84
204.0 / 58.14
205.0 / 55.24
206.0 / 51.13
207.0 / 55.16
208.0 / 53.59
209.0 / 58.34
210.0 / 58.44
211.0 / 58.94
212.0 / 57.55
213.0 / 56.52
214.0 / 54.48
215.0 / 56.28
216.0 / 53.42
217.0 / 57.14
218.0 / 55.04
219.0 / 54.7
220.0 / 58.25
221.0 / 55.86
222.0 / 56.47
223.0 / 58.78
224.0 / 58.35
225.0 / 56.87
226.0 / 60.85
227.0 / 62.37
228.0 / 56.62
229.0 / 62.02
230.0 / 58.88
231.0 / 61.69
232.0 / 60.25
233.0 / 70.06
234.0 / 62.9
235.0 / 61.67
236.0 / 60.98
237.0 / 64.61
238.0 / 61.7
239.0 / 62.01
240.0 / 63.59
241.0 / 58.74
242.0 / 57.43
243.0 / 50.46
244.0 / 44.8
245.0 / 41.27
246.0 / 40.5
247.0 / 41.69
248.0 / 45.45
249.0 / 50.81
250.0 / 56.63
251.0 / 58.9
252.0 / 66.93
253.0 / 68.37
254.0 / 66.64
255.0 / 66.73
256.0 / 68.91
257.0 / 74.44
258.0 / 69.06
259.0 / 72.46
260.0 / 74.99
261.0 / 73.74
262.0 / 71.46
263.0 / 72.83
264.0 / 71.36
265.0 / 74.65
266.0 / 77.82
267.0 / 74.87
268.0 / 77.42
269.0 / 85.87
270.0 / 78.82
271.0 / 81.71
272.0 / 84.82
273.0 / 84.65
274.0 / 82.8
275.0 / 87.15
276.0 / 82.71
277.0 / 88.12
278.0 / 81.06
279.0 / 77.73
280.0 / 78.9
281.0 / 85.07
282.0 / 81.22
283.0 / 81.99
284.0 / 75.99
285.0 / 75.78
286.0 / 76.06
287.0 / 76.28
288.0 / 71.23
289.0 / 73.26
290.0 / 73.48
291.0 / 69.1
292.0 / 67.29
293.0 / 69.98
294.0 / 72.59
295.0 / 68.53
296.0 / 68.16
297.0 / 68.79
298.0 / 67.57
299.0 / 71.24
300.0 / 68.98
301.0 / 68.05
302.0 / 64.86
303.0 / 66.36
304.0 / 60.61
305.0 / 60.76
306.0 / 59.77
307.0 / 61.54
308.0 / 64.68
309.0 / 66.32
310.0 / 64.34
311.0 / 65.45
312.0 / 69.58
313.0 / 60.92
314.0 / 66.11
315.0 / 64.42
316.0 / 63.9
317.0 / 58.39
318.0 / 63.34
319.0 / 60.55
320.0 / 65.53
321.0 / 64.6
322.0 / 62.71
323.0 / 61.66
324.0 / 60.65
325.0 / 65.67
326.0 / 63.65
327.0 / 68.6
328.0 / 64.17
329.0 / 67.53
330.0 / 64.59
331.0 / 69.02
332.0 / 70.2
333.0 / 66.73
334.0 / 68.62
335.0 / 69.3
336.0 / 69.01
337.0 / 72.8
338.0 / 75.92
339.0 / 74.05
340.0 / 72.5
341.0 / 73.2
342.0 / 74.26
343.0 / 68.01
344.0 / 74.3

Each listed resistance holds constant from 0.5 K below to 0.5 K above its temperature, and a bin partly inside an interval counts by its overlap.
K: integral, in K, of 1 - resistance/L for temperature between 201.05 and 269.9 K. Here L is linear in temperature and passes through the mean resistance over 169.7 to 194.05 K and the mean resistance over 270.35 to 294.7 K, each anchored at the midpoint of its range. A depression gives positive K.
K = 7.99 K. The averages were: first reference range 58.2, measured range 61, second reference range 78.2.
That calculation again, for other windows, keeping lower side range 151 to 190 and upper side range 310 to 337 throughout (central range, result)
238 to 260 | 1.78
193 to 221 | 3.25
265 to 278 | -3.54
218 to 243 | 1.46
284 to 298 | -1.48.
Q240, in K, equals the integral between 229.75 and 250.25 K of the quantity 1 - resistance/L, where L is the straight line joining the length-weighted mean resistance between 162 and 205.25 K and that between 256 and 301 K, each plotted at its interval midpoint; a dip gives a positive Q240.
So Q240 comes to 3.8 K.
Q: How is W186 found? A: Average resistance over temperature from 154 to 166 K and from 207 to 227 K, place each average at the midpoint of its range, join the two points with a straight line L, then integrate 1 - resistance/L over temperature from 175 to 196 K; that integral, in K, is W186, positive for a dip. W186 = 1.6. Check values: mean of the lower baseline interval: 66.2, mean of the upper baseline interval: 56.9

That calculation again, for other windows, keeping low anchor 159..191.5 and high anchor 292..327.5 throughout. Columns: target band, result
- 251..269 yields -2.4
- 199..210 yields 0.9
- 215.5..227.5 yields 0.9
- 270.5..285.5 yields -4.2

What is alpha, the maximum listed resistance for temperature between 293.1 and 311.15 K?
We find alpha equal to 72.59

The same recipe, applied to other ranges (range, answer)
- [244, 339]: 88.12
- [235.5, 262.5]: 74.99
